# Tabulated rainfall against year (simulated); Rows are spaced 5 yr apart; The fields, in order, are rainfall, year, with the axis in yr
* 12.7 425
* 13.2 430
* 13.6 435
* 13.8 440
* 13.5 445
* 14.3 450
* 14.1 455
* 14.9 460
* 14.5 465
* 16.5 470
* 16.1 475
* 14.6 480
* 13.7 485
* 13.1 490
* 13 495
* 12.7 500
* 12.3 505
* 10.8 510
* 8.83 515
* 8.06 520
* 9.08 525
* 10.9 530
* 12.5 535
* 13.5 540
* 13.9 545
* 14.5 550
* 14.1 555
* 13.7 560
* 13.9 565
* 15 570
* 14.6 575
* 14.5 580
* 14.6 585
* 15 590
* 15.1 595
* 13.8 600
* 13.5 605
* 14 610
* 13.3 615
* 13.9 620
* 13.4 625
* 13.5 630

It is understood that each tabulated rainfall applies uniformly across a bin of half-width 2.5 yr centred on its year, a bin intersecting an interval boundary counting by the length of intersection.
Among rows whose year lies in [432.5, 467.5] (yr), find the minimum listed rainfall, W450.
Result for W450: 13.5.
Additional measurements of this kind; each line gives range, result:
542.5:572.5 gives 13.7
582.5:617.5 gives 13.3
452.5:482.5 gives 14.1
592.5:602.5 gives 13.8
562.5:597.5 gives 13.9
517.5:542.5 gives 8.06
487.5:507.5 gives 12.3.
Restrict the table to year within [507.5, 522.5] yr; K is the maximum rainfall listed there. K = 10.8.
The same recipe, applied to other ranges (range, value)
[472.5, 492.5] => 16.1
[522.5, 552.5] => 14.5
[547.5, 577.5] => 15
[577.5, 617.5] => 15.1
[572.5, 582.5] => 14.6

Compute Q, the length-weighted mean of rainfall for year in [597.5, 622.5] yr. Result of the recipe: 13.7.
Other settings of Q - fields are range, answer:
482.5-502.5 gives 13.1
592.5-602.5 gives 14.4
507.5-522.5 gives 9.23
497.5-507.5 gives 12.5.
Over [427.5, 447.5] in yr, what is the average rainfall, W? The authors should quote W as 13.5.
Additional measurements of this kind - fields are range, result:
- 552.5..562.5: 13.9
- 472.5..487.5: 14.8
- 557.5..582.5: 14.3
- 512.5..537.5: 9.87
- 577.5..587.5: 14.6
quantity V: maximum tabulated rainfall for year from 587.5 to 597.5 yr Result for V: 15.1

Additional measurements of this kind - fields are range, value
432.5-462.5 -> 14.9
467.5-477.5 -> 16.5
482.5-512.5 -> 13.7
